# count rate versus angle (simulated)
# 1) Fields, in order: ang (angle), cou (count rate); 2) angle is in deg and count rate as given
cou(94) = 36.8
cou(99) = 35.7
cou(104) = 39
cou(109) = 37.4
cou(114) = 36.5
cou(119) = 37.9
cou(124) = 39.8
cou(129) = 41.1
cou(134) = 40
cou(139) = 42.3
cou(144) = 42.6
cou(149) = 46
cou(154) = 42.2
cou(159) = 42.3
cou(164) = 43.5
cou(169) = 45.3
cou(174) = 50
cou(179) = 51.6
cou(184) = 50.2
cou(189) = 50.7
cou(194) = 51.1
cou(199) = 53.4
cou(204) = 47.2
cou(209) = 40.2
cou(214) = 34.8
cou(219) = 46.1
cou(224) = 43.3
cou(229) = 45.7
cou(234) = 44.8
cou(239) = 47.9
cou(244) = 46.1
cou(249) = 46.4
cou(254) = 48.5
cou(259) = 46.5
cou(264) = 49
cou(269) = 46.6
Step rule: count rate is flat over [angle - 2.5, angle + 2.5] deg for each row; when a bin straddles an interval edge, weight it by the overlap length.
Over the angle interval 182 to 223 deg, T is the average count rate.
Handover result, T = 46.5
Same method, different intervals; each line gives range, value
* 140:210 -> 46.9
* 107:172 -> 41.4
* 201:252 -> 44.4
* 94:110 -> 37.3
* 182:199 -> 51.1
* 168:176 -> 47.9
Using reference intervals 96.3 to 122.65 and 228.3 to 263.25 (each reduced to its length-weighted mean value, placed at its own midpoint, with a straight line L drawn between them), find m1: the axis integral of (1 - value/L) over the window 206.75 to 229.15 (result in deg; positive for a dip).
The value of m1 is 1.6 deg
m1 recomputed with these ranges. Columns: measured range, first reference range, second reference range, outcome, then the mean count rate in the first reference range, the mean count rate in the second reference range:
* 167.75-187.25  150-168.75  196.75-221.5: -2.7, 43.2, 44.2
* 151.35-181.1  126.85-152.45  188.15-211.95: -0.5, 42.4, 48.1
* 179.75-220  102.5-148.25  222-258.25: -2.8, 39.9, 46.2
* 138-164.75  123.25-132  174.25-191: 1.0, 40.6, 50.7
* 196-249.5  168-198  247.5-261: 3.8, 50.2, 47.2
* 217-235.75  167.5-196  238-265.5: 1.3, 50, 47.3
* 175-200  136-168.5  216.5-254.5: -3.8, 43.2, 46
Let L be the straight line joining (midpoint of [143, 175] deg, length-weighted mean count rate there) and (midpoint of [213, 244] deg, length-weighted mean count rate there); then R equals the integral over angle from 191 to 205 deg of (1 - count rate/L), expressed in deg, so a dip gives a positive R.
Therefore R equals -2.06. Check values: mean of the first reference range 44.4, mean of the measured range 50.9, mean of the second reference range 44.4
